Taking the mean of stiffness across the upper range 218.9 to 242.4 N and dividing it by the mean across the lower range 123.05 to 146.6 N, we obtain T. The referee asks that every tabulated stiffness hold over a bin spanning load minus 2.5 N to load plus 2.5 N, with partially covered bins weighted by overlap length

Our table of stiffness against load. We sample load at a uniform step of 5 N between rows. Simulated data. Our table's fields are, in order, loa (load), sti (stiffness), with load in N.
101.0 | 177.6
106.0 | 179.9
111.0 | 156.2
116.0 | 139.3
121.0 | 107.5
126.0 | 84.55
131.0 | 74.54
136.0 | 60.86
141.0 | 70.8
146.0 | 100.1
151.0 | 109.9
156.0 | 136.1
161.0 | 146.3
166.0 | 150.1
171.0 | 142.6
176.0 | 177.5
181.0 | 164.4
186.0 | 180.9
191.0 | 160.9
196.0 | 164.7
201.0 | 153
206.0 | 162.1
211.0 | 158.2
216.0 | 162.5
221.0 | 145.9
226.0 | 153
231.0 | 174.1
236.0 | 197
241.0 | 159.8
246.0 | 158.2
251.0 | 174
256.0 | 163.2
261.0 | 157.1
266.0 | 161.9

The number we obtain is 2.16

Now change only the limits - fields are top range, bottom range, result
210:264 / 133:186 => 1.28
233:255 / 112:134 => 1.65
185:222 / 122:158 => 1.77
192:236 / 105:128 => 1.23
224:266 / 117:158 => 1.77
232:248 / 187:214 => 1.07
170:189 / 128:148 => 2.21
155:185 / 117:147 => 1.82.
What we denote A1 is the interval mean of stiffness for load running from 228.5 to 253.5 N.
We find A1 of 173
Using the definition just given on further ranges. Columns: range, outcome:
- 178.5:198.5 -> 168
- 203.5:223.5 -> 157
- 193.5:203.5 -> 159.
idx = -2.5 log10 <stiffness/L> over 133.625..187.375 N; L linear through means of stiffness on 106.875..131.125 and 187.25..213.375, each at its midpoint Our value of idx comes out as 0.103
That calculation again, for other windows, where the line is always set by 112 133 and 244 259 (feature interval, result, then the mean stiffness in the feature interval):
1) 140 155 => 0.18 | 100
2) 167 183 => -0.23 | 160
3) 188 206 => -0.15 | 160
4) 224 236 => -0.10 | 171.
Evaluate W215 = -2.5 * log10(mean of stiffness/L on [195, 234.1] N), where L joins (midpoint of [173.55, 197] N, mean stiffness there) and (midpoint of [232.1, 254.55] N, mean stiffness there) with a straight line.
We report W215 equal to 0.08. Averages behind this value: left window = 170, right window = 172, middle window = 160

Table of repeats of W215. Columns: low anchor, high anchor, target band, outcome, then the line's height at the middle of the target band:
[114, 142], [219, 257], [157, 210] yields -0.24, 128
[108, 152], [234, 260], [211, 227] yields -0.01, 153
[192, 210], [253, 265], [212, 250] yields -0.03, 160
